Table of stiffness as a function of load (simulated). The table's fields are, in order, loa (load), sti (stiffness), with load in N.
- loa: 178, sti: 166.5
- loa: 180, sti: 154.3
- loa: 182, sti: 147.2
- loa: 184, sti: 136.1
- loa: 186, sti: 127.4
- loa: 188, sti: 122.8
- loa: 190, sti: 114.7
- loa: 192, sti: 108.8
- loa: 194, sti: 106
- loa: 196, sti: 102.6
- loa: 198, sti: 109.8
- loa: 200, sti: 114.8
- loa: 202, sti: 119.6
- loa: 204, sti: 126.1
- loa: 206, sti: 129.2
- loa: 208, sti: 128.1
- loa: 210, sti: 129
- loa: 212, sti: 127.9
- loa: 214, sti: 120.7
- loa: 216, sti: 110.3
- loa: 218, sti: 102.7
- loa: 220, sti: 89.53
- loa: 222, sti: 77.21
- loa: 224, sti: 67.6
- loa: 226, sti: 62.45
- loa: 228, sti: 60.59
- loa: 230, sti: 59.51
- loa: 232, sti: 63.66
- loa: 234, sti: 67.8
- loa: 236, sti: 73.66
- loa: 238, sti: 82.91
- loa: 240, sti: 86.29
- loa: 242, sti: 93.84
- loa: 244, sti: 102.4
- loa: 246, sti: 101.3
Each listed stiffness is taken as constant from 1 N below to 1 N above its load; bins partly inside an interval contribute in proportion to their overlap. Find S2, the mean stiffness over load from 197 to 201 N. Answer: 112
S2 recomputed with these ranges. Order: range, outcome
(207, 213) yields 128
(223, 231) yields 62.5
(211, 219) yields 115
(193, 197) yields 104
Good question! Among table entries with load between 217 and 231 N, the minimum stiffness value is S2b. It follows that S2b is 59.51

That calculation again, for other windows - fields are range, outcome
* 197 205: 109.8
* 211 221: 89.53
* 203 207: 126.1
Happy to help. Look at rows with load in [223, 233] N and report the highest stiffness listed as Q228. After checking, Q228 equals 67.6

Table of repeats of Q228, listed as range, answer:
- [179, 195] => 154.3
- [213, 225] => 120.7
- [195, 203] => 119.6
